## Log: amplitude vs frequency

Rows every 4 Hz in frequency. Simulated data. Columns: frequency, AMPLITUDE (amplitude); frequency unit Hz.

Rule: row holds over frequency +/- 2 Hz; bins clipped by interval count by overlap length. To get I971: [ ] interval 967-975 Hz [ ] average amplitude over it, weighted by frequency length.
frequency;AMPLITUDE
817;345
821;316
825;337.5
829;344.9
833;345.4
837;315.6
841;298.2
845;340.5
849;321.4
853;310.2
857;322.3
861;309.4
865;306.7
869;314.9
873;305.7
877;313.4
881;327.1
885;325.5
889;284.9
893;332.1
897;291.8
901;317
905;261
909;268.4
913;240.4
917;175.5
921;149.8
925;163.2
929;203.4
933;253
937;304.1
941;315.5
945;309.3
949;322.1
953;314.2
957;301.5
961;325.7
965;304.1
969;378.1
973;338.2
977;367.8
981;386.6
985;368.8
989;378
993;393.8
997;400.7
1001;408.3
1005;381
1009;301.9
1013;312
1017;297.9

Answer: 358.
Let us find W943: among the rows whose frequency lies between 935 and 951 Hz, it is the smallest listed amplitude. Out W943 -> 304.1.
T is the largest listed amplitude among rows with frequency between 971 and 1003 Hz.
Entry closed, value 408.3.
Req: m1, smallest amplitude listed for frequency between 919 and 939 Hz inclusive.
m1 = 149.8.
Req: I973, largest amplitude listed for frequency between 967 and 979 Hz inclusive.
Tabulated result 378.1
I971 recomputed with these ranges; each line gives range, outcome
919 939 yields 215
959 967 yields 315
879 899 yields 312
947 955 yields 318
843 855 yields 324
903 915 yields 257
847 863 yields 316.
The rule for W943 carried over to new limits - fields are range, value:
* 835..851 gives 298.2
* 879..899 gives 284.9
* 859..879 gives 305.7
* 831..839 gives 315.6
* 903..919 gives 175.5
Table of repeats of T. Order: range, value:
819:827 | 337.5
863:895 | 332.1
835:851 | 340.5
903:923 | 268.4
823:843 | 345.4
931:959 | 322.1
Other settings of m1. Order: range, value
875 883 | 313.4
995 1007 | 381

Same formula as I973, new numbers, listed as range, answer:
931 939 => 304.1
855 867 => 322.3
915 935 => 253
